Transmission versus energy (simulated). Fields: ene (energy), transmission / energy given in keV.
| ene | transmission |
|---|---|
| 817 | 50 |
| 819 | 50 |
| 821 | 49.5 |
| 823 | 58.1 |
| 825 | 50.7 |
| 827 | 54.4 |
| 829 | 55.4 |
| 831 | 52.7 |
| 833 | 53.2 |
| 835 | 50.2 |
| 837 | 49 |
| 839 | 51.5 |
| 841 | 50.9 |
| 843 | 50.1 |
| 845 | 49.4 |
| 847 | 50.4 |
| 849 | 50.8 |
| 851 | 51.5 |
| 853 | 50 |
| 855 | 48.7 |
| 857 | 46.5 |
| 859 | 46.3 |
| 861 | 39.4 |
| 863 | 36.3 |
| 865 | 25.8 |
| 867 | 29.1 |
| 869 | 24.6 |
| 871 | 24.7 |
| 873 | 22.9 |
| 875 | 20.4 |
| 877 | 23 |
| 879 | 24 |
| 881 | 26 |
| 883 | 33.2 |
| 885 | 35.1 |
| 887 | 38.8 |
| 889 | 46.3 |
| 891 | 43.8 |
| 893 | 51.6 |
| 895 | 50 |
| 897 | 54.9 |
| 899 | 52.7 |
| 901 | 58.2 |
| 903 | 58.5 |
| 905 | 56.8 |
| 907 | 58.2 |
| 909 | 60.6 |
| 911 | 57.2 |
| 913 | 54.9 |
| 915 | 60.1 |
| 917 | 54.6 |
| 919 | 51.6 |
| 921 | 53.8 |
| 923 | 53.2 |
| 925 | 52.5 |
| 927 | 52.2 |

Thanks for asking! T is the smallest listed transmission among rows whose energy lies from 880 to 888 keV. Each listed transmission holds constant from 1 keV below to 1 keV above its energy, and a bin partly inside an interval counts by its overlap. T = 26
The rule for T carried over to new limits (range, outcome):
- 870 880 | 20.4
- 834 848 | 49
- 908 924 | 51.6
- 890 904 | 43.8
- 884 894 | 35.1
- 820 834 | 49.5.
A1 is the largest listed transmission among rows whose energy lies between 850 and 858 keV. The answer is 51.5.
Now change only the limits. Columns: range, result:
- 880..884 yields 33.2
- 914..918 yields 60.1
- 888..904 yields 58.5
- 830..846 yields 53.2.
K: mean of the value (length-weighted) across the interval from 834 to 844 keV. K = 50.3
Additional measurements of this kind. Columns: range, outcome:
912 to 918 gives 56.5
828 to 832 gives 54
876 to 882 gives 24.3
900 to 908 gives 57.9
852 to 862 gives 46.2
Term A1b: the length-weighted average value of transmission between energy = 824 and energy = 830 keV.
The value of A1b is 53.5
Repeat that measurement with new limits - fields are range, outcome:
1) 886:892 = 43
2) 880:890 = 35.9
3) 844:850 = 50.2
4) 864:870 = 26.5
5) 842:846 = 49.8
